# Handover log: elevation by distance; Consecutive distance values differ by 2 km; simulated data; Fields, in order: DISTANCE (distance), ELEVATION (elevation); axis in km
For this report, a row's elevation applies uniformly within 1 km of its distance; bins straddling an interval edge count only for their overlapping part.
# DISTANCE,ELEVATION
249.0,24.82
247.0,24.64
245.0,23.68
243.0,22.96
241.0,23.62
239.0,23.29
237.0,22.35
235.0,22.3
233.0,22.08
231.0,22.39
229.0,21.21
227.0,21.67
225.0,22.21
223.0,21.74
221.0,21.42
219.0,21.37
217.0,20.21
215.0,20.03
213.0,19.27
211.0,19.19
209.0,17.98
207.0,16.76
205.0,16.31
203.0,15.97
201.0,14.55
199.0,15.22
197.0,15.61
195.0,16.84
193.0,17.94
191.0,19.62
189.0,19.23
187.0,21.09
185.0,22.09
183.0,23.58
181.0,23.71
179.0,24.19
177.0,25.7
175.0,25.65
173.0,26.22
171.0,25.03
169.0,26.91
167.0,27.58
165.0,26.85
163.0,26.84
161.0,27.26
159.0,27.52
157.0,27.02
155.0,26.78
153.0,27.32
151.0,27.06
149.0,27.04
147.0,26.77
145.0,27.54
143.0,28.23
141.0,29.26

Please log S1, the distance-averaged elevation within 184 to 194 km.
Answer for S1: 20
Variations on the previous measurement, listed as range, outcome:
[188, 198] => 17.8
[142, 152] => 27.3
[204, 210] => 17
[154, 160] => 27.1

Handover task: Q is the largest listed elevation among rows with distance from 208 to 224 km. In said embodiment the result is 21.74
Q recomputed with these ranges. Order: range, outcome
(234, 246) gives 23.68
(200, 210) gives 17.98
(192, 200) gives 17.94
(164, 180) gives 27.58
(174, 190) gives 25.7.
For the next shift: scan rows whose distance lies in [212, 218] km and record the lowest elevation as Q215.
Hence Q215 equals 19.27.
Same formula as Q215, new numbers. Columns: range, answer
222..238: 21.21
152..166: 26.78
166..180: 24.19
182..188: 21.09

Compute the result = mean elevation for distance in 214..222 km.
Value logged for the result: 20.8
